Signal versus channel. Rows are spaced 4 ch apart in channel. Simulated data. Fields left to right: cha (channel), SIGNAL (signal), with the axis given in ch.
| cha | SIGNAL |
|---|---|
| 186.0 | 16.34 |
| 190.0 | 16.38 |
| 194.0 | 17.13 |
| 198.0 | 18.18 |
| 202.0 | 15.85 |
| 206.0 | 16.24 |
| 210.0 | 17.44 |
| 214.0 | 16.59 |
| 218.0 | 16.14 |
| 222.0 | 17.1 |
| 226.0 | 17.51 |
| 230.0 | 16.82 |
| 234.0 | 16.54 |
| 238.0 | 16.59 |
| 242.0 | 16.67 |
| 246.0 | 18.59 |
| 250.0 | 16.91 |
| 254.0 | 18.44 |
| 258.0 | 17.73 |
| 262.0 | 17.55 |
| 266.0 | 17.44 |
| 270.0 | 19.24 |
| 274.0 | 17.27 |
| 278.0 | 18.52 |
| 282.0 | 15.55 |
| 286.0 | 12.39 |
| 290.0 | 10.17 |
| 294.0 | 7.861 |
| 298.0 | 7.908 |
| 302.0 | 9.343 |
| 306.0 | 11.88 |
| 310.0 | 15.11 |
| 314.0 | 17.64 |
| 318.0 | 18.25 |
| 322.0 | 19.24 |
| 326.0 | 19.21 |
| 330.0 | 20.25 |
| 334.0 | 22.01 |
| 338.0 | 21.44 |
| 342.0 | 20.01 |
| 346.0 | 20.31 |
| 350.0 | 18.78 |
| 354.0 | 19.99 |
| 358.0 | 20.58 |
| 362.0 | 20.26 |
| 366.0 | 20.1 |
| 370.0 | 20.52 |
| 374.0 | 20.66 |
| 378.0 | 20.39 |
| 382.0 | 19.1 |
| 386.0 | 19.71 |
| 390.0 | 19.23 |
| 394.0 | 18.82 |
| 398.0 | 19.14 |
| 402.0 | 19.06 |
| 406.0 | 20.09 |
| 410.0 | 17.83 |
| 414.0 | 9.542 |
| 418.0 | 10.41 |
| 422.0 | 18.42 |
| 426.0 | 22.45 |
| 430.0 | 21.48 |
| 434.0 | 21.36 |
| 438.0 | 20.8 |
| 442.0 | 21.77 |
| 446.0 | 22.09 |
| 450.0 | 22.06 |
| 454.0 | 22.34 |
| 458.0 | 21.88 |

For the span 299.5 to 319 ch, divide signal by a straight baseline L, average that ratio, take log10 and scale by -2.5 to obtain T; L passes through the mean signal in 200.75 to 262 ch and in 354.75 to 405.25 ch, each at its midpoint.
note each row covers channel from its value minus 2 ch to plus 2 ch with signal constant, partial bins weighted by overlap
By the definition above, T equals 0.297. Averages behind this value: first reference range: 17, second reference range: 19.8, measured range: 14.1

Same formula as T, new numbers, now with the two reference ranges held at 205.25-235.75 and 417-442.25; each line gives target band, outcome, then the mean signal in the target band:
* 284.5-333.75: 0.249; 14.4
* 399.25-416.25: 0.167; 16.6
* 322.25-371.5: -0.093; 20.2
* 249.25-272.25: -0.034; 17.9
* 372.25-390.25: -0.045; 19.9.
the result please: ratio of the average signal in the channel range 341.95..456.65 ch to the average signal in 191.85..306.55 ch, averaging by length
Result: 1.2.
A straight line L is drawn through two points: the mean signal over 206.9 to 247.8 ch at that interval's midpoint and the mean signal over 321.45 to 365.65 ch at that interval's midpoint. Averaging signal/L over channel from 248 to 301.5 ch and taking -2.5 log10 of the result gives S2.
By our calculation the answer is 0.21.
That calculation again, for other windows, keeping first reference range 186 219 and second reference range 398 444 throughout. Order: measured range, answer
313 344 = -0.12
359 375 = -0.13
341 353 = -0.10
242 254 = -0.04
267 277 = -0.06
